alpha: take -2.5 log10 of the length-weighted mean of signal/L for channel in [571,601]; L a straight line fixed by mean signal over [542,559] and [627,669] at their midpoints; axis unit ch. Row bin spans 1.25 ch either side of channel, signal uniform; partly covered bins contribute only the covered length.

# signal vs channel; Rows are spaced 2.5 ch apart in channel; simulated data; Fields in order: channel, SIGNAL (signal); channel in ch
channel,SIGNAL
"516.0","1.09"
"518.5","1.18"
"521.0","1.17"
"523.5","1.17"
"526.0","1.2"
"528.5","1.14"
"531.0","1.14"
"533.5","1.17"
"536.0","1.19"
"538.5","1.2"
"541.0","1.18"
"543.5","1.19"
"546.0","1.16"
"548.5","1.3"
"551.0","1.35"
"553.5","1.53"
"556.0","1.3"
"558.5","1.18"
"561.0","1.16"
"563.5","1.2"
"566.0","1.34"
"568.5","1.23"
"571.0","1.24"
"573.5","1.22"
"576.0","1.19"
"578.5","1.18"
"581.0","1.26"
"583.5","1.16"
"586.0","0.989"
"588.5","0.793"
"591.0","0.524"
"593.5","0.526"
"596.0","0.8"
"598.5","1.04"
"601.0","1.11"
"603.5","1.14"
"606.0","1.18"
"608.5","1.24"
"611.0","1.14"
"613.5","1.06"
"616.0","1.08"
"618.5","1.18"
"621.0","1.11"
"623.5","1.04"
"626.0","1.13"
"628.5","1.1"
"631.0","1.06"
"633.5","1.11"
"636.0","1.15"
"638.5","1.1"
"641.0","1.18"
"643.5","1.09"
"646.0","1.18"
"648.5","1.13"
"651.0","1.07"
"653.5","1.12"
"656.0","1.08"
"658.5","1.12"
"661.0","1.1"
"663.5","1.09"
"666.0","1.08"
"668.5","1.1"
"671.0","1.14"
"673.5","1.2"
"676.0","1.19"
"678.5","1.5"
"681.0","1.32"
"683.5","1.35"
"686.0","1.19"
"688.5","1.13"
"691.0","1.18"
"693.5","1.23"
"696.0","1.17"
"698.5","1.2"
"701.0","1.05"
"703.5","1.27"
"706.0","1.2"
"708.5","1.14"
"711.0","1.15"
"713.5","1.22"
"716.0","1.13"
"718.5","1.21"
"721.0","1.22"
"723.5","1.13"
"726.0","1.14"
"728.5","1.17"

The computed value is 0.235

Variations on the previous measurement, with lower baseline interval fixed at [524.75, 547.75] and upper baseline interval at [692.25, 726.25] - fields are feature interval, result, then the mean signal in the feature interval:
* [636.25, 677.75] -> 0.05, 1.13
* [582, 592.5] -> 0.33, 0.868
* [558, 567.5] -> -0.04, 1.22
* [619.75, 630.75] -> 0.08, 1.09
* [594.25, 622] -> 0.09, 1.09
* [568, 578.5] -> -0.03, 1.21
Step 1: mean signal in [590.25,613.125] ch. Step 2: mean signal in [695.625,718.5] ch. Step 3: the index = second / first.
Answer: 1.20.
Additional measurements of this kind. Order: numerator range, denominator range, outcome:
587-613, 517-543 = 0.81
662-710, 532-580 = 0.97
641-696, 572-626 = 1.12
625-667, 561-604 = 1.05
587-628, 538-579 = 0.81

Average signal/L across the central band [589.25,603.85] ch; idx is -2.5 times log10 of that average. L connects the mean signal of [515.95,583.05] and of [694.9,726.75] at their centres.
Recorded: 0.395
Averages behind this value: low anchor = 1.22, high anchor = 1.17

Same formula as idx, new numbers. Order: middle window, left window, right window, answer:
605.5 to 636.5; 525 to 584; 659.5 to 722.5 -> 0.08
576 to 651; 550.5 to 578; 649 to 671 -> 0.11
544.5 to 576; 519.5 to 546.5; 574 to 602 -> -0.18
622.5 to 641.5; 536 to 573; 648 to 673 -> 0.04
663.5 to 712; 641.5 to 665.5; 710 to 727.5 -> -0.05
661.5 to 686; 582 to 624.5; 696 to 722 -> -0.09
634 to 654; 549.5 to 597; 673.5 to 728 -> 0.04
